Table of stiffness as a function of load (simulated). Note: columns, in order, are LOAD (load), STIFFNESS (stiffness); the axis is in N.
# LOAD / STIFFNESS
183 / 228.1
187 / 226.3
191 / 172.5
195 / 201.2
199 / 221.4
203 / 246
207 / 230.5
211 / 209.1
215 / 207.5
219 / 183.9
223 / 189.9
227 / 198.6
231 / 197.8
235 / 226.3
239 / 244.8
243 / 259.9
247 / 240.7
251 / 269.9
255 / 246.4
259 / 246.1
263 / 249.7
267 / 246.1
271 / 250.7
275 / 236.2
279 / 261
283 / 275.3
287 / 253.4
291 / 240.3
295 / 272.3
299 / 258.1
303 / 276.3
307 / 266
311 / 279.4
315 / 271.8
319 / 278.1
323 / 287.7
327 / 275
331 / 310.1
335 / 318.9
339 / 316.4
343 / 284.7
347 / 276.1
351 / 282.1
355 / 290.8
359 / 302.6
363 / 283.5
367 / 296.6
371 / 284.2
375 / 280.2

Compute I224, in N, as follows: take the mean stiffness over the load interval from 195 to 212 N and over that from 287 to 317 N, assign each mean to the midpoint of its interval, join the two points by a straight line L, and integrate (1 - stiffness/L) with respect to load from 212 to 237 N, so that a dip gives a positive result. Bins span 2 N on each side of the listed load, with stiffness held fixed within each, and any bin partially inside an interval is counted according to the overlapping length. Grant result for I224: 3.48 N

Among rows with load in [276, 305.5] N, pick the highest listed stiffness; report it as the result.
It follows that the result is 276.3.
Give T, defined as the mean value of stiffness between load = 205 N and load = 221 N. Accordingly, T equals 208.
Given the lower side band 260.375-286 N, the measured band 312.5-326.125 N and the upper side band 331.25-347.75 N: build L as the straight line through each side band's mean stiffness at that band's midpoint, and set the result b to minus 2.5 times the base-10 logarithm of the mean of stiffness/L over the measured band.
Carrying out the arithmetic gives 0.03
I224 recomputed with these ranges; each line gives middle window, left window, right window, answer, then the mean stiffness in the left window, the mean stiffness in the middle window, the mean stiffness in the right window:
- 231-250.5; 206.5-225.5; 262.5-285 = -1.41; 202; 240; 253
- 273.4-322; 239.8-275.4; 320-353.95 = 1.29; 250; 265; 293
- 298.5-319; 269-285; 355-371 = -0.20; 256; 272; 293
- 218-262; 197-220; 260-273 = 1.11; 218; 229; 249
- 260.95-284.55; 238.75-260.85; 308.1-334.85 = 0.90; 252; 253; 286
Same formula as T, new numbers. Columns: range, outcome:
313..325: 279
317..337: 294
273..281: 249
